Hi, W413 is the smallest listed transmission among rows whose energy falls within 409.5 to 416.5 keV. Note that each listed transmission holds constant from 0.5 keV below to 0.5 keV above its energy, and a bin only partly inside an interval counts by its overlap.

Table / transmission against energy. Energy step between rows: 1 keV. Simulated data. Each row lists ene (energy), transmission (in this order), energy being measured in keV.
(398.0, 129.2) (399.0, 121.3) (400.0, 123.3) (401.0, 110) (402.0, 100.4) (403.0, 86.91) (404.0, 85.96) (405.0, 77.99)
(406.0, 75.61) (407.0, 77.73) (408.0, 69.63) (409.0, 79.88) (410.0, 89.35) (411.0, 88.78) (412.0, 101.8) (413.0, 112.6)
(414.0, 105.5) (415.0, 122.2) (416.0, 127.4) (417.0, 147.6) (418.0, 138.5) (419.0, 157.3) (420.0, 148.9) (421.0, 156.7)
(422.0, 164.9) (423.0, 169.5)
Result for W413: 88.78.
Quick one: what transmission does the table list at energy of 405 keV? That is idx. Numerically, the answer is 77.99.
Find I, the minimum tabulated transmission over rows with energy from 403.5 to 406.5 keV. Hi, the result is 75.61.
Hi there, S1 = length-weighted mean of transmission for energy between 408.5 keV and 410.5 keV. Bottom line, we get 84.6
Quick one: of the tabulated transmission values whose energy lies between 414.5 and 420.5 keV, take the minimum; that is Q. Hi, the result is 122.2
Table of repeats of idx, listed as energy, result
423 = 169.5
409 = 79.88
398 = 129.2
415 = 122.2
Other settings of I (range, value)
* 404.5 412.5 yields 69.63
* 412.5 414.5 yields 105.5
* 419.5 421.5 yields 148.9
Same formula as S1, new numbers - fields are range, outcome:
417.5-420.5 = 148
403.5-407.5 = 79.3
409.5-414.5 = 99.6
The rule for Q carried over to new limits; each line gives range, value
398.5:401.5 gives 110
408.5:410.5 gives 79.88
